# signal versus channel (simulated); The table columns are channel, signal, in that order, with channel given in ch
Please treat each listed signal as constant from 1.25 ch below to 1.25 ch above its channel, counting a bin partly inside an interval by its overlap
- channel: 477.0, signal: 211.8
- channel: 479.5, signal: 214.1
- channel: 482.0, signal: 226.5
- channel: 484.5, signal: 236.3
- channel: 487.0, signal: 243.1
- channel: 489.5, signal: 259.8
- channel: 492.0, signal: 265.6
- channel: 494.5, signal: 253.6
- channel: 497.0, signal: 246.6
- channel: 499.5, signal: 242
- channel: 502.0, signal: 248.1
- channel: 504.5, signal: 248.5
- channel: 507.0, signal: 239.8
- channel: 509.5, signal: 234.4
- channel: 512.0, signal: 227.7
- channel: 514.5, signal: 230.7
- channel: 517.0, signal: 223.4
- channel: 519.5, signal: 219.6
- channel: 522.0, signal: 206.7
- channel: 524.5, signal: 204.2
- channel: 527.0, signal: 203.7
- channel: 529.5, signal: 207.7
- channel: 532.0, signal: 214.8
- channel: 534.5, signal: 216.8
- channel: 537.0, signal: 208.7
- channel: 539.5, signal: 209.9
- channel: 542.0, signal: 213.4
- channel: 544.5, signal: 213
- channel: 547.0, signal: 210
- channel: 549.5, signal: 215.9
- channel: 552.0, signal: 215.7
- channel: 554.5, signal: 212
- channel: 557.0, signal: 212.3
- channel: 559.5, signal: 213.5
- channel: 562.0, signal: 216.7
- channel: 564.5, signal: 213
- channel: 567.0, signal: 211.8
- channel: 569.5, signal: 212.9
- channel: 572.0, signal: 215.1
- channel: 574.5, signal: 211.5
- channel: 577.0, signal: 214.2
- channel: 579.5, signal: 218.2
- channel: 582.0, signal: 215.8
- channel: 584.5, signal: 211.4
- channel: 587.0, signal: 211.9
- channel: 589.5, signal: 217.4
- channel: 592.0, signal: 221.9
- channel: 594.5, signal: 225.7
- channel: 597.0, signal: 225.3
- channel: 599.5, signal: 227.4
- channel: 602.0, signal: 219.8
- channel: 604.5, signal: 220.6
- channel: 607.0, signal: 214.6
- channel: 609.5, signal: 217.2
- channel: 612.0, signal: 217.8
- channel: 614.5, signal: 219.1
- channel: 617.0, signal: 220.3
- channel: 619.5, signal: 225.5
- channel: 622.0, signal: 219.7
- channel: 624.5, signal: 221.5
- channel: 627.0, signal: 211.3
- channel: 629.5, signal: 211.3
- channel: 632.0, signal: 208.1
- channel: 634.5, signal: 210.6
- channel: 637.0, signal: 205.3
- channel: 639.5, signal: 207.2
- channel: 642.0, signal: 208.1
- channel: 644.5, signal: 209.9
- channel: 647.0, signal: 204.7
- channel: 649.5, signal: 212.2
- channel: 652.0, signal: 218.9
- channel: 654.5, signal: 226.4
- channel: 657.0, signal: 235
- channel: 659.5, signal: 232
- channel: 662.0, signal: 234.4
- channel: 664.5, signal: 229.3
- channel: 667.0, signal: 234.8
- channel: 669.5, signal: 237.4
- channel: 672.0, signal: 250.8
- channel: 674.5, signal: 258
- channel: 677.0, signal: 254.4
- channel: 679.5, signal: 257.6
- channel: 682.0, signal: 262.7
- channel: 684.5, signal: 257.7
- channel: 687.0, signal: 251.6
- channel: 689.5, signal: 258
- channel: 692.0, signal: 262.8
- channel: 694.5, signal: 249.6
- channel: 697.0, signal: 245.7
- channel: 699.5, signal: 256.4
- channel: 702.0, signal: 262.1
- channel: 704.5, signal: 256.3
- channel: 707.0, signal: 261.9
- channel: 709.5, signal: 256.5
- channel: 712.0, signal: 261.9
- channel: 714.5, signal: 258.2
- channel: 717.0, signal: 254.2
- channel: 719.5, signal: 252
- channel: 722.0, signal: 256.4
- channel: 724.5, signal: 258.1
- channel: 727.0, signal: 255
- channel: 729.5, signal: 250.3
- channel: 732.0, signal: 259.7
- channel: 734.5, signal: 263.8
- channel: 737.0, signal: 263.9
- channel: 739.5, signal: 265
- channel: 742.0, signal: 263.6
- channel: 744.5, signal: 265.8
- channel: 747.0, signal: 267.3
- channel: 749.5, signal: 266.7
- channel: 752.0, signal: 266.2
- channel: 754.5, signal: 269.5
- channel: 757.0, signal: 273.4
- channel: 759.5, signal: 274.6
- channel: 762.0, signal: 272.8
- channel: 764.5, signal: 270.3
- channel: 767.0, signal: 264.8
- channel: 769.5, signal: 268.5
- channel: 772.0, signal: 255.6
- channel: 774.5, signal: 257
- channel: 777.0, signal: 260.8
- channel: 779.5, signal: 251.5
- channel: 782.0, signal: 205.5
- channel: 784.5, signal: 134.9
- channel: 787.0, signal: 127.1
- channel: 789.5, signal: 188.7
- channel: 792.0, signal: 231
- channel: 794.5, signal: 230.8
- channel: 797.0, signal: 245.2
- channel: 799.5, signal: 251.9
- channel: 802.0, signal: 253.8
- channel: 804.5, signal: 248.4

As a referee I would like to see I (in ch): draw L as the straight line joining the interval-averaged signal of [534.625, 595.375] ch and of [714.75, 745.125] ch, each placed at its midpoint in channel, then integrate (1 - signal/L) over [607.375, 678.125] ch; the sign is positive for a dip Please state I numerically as 3.8 ch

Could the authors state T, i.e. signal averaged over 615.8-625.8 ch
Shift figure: 222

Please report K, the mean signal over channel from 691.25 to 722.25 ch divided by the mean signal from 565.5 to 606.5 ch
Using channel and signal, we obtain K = 1.2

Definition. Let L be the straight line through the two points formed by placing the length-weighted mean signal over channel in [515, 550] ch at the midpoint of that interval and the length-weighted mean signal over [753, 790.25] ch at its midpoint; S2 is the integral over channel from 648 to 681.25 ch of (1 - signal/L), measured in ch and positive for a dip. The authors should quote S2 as -1.5 ch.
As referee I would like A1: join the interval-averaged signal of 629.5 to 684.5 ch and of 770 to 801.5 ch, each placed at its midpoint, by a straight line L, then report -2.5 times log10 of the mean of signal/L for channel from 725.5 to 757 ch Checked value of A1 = -0.17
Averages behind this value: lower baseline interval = 229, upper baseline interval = 222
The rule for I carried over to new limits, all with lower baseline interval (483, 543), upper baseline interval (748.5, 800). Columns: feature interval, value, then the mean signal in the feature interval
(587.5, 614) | 1.5 ch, 220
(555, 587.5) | 2.6 ch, 214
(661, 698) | -2.0 ch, 250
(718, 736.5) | -1.4 ch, 257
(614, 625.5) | 0.6 ch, 221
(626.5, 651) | 2.7 ch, 209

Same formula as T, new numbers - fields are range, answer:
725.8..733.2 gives 255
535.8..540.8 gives 209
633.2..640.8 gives 208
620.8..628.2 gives 218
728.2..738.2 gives 259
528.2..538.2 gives 212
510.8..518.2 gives 227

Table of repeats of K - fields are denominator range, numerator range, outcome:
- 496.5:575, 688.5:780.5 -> 1.19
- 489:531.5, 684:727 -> 1.10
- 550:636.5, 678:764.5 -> 1.20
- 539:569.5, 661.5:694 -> 1.17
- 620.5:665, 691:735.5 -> 1.18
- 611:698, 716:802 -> 1.08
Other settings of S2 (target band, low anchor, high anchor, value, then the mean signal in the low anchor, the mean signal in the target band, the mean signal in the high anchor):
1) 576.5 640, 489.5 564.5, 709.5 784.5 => 5.2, 224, 217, 258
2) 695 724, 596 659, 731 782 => -1.2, 217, 256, 264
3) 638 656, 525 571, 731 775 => 1.9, 212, 213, 266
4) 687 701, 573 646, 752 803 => -1.6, 216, 254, 240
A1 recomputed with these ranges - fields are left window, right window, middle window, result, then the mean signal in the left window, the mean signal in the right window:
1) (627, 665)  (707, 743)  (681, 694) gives -0.08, 216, 259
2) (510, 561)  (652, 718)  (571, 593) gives 0.05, 214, 250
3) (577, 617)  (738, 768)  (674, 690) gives -0.05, 219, 268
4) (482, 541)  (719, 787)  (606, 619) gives 0.10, 230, 254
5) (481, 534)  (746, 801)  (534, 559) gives 0.10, 232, 242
